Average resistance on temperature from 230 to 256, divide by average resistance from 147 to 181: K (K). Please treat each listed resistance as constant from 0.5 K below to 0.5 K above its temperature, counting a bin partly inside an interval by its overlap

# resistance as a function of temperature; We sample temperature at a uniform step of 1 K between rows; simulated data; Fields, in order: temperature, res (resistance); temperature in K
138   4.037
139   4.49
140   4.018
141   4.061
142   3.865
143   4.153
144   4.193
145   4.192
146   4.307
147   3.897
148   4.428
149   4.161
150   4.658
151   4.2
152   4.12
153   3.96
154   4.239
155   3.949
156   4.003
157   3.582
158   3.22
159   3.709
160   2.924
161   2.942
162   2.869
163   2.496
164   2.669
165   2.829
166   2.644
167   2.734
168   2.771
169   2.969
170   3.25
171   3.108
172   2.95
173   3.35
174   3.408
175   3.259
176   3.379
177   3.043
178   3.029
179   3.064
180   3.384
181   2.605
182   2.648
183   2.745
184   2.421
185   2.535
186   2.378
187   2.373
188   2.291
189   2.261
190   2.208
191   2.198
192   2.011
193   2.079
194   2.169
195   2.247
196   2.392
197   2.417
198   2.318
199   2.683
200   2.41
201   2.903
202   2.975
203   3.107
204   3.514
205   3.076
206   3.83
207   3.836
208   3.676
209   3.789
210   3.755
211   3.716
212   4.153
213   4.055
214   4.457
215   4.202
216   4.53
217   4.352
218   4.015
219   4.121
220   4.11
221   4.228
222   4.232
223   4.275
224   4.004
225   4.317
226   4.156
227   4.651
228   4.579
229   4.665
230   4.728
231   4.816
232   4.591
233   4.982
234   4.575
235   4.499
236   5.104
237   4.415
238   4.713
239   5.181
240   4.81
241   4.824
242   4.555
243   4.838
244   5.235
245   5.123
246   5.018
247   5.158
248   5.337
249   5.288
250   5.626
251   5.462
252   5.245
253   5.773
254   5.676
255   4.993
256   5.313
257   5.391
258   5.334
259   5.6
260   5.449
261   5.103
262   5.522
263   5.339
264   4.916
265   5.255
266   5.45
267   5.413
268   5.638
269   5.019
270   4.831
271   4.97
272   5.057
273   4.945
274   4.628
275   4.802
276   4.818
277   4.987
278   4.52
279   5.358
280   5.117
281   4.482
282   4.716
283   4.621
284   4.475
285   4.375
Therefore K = 1.5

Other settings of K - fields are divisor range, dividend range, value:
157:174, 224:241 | 1.56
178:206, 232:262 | 1.97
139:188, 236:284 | 1.51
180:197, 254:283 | 2.15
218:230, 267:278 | 1.15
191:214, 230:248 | 1.59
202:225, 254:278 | 1.31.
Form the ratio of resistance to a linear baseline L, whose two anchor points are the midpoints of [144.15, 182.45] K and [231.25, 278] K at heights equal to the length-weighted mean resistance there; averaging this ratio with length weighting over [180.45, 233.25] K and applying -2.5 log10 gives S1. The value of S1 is 0.24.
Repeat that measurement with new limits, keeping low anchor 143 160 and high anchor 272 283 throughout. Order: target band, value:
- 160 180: 0.35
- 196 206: 0.46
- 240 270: -0.12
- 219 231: 0.03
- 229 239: -0.04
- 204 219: 0.12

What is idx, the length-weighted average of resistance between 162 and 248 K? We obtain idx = 3.58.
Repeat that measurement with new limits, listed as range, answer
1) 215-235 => 4.41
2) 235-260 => 5.16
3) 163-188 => 2.88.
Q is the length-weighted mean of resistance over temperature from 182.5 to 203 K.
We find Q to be 2.42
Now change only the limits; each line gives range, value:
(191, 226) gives 3.46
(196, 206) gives 2.85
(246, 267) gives 5.35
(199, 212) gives 3.38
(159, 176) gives 2.98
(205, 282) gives 4.77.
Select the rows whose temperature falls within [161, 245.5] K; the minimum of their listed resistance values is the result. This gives 2.011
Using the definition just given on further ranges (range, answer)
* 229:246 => 4.415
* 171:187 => 2.373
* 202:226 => 2.975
